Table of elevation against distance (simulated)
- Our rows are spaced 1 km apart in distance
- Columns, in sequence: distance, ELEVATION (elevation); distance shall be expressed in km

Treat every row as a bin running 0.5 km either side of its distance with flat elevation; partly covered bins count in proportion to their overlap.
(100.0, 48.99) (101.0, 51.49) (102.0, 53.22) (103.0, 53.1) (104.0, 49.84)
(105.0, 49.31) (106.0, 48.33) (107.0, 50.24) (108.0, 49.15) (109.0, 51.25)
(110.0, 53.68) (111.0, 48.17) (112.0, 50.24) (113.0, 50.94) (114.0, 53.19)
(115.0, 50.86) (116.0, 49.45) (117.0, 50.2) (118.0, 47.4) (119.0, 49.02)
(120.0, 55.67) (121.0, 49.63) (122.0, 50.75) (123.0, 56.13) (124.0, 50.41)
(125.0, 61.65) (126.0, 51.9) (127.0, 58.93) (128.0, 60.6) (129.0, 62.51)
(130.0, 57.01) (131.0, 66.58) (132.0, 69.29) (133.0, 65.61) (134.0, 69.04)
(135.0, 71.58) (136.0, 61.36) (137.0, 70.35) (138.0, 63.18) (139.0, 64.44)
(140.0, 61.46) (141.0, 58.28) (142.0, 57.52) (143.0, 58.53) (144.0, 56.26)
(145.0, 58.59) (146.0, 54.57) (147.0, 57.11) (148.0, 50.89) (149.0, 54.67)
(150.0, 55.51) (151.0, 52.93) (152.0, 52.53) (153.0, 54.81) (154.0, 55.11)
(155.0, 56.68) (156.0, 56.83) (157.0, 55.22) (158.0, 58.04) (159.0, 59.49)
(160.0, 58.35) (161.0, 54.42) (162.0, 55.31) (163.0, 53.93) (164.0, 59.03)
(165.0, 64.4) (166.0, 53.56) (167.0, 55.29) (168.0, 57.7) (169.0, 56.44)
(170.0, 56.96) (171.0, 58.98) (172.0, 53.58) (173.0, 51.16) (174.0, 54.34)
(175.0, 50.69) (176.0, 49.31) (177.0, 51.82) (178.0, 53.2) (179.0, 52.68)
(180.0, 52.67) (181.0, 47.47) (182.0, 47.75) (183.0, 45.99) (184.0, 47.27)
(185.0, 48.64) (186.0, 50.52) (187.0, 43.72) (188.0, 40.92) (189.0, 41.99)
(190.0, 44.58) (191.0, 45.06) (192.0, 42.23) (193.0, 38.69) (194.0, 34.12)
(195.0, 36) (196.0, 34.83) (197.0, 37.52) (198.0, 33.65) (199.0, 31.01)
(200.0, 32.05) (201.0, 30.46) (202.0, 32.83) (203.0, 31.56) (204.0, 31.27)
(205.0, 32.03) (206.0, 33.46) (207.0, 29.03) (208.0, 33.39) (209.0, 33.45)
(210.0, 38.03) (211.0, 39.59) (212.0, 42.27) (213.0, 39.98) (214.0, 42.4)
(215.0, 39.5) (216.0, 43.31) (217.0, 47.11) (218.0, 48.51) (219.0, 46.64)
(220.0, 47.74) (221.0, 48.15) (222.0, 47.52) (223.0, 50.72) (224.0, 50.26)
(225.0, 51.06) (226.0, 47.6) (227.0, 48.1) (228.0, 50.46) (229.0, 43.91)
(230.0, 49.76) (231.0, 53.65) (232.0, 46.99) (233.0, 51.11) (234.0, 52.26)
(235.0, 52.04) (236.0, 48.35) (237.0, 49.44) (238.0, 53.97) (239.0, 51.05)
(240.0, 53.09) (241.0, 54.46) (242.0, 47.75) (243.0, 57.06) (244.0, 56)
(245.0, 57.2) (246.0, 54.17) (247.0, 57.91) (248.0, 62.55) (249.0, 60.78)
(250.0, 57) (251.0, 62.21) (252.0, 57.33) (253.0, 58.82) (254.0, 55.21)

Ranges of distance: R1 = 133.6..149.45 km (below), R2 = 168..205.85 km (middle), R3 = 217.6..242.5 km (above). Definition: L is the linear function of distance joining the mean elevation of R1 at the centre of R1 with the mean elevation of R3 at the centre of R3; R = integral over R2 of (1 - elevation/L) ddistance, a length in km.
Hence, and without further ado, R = 7.7 km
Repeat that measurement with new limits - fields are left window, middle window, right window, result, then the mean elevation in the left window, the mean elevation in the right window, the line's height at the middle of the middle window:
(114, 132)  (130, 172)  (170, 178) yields -3.7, 55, 53.1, 54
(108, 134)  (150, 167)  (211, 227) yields -1.5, 55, 46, 51.6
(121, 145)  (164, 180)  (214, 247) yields 0.5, 60.7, 50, 56.4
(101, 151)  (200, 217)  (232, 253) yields 5.9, 56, 54.7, 55.1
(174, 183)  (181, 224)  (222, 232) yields 8.3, 50.6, 49.3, 50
